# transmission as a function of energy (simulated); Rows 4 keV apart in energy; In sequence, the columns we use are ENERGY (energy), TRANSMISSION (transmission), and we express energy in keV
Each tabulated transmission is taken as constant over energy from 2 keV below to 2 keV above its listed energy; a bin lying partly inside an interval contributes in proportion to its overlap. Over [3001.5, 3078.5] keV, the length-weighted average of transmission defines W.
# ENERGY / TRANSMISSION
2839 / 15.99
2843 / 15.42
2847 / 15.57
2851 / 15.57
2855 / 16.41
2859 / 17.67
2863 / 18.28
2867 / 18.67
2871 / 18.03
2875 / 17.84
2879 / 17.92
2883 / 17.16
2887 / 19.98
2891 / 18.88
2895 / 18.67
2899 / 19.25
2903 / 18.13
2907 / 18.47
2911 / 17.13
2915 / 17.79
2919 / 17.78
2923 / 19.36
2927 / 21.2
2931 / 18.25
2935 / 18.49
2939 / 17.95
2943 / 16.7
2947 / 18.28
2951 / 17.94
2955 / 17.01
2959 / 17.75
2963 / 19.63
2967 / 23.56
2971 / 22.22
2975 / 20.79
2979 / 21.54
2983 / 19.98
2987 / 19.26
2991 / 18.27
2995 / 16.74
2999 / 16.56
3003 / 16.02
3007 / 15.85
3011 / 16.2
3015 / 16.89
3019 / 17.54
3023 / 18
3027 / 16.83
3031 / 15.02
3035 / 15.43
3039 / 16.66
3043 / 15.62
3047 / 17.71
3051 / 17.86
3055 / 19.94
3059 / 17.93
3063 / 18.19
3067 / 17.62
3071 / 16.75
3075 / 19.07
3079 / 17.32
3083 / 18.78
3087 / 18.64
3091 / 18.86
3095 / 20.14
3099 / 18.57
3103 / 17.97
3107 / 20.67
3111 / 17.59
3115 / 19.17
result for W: 17.1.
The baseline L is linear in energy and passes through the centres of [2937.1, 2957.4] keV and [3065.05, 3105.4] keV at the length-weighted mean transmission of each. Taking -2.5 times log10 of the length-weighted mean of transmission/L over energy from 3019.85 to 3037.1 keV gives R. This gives 0.10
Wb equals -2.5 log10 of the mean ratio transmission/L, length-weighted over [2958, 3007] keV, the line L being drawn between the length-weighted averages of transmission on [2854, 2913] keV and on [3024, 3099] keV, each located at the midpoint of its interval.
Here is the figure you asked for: -0.077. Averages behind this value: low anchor 18.2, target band 19.2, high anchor 17.7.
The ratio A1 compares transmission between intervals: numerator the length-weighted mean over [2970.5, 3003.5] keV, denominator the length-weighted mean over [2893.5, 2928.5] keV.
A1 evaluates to 1.02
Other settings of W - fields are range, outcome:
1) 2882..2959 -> 18.3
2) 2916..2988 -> 19.3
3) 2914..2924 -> 18.3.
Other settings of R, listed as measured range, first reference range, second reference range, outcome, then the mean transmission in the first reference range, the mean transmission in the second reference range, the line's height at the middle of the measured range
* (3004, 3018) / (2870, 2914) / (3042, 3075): 0.10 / 18.3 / 17.8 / 18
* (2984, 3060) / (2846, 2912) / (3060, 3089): 0.06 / 17.9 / 18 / 18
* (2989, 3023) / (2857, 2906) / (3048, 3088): 0.09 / 18.4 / 18.2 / 18.2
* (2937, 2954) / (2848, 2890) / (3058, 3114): 0.02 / 17.7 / 18.5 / 18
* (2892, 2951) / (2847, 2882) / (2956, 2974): 0.05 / 17.4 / 20.6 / 19.2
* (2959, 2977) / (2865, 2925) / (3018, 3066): -0.19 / 18.3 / 17.2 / 17.8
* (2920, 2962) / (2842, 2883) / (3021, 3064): -0.07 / 17.2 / 17.2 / 17.2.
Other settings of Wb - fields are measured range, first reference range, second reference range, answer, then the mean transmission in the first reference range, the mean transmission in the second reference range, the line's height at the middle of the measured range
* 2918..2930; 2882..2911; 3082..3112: -0.048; 18.6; 19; 18.6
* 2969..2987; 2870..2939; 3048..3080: -0.145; 18.5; 18.1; 18.3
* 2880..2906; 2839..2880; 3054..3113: -0.082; 17.1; 18.5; 17.3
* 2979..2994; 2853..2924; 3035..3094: -0.076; 18.2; 17.9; 18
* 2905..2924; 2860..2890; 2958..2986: 0.074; 18.3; 20.8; 19.3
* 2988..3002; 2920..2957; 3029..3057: 0.019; 18.3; 16.9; 17.6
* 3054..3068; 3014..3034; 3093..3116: -0.034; 16.8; 19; 17.8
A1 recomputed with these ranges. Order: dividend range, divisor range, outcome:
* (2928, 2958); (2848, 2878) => 1.03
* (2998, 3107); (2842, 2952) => 0.98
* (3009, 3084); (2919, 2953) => 0.94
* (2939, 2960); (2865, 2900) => 0.95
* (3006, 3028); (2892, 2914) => 0.92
